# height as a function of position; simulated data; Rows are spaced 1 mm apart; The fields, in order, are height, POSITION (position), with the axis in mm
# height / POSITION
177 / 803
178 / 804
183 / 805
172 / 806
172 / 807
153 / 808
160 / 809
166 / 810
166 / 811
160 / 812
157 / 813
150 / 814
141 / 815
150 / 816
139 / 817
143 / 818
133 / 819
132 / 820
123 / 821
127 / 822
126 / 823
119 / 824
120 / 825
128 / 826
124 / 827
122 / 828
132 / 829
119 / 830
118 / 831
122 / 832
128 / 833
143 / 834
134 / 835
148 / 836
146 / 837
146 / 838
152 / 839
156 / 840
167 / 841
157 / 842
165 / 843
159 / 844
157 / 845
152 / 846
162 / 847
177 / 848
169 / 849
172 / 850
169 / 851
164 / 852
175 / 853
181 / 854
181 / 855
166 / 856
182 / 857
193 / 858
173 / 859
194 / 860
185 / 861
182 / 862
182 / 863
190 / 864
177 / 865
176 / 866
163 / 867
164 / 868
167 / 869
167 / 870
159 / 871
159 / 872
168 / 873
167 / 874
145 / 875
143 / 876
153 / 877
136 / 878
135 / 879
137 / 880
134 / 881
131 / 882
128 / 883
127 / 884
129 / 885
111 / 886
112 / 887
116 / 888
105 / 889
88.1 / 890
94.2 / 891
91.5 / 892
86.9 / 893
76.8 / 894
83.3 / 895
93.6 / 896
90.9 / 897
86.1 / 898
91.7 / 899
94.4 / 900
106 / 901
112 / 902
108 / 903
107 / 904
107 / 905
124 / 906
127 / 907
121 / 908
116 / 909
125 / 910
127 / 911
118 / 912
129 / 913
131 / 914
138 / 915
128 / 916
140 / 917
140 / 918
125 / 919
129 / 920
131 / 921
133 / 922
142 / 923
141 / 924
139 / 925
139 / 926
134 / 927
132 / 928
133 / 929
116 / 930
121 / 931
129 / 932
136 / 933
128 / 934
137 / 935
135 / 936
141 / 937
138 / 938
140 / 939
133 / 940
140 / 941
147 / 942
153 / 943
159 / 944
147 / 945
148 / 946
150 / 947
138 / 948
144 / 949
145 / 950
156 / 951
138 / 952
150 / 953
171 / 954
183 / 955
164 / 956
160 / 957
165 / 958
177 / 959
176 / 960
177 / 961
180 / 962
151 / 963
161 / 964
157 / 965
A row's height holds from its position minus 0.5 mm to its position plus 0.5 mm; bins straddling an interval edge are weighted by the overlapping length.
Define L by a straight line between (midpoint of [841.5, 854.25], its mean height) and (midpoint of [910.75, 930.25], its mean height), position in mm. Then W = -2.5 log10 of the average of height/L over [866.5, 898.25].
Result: 0.19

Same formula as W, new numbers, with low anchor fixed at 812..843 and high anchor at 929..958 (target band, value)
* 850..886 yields -0.16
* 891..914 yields 0.32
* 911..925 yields 0.08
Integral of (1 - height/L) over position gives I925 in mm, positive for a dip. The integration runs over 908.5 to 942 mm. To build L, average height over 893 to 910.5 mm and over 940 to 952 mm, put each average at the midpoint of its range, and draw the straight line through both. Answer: -1.7 mm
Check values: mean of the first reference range 104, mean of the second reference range 147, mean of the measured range 132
